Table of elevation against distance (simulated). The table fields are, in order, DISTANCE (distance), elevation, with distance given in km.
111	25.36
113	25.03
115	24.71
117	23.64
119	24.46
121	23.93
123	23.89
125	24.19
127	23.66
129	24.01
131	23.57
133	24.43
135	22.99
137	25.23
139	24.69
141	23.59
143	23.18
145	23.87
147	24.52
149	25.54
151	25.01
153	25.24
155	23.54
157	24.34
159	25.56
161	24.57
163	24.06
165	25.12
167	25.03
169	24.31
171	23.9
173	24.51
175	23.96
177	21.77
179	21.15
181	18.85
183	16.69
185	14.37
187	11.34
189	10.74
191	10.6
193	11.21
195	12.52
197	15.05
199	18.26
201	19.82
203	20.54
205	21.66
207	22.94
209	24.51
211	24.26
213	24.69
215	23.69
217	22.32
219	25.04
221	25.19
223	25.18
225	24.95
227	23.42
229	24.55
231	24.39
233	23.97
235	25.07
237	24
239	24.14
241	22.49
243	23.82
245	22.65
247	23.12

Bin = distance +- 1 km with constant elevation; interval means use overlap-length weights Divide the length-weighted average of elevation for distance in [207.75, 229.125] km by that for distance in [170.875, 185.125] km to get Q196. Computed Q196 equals 1.2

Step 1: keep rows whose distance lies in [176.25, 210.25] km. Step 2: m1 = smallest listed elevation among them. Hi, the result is 10.6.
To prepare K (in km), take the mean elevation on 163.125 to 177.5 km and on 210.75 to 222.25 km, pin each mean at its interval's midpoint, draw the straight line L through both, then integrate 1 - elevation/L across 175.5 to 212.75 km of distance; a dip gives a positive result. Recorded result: 9.8 km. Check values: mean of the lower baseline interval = 24.2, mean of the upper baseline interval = 24.2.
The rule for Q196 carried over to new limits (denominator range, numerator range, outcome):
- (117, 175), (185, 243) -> 0.86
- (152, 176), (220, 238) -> 1.00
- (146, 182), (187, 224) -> 0.82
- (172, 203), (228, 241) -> 1.44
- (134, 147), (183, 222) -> 0.79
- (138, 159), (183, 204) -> 0.60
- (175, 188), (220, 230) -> 1.38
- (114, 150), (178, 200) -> 0.61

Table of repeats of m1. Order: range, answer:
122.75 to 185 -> 14.37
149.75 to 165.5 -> 23.54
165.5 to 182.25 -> 18.85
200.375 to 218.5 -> 19.82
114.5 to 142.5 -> 22.99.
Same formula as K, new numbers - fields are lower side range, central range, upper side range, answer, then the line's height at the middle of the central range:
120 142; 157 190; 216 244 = 4.09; 24.1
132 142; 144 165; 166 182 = -0.94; 23.6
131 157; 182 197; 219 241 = 7.20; 24.4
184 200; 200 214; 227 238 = -4.41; 17.2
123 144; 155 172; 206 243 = -0.38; 24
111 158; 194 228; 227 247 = 2.75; 23.9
